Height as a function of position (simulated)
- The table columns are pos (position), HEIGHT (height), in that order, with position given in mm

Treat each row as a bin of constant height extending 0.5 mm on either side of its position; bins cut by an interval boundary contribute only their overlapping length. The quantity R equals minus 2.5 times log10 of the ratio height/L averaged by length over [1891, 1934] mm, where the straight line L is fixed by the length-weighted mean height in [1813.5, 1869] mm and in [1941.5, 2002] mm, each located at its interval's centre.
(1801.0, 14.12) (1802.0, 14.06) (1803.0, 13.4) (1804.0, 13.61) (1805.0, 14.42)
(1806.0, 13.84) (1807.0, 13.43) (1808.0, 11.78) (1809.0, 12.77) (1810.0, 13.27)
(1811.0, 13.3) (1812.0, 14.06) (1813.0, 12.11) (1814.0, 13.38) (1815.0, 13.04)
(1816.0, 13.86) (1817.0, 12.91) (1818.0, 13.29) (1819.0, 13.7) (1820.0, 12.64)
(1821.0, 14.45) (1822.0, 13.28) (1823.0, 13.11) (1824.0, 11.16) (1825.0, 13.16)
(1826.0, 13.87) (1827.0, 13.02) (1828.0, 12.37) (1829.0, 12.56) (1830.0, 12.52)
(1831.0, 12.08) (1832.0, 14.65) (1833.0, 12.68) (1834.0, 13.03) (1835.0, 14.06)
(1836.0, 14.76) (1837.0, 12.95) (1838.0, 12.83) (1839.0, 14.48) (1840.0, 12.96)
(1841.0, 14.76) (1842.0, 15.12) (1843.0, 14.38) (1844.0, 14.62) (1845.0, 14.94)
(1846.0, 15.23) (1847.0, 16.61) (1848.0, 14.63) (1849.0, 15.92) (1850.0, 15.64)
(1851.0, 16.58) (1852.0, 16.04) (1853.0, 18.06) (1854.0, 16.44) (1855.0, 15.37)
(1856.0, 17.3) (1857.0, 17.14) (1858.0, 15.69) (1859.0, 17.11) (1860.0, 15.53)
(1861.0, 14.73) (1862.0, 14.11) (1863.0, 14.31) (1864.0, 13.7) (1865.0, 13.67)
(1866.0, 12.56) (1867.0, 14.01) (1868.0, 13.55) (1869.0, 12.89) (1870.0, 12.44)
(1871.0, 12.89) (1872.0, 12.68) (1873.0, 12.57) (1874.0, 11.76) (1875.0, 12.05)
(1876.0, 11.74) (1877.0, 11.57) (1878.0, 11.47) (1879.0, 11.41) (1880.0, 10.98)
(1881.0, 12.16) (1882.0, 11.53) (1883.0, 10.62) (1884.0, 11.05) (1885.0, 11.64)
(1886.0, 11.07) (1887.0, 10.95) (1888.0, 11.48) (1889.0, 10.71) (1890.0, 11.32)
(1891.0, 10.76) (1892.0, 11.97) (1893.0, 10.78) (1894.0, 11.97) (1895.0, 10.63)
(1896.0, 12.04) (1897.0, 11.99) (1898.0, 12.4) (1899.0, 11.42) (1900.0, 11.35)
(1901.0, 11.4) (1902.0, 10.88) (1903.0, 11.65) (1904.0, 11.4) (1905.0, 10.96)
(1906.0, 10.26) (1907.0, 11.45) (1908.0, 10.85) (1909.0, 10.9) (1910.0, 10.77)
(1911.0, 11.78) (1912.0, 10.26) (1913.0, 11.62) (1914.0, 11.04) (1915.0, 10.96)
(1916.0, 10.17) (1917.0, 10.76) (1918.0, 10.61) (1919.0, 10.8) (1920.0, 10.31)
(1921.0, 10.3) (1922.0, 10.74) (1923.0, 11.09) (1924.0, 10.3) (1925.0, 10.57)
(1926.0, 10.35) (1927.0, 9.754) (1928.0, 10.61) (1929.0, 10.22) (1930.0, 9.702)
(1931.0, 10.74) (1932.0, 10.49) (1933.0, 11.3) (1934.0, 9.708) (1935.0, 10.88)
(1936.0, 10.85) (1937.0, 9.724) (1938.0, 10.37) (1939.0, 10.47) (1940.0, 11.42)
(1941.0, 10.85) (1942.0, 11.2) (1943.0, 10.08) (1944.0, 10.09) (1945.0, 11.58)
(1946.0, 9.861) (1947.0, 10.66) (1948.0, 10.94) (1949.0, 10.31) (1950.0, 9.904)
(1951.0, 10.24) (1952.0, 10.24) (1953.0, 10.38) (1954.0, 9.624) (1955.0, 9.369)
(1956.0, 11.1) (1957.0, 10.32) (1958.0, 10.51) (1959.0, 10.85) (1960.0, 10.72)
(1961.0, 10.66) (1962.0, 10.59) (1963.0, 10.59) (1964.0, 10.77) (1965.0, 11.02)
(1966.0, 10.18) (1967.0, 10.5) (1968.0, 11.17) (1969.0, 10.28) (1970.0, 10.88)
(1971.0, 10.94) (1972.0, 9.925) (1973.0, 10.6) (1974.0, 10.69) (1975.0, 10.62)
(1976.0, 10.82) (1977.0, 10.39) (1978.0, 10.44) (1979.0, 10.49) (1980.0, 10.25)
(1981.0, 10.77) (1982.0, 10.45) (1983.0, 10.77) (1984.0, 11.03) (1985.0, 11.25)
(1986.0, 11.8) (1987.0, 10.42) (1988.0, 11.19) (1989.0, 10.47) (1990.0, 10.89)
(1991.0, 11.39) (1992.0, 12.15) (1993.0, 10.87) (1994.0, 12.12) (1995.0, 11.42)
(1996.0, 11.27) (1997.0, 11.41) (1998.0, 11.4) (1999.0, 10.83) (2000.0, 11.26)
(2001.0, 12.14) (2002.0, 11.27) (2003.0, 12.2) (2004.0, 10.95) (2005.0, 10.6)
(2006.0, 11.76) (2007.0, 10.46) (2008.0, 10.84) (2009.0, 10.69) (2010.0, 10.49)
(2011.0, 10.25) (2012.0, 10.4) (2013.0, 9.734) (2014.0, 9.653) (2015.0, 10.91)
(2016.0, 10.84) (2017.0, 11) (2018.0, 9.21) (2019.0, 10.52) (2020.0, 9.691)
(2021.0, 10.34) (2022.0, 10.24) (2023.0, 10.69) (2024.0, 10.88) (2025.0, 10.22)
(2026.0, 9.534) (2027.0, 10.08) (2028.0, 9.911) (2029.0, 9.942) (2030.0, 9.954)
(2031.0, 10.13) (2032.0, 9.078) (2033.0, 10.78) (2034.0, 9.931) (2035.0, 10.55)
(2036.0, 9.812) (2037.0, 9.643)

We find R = 0.133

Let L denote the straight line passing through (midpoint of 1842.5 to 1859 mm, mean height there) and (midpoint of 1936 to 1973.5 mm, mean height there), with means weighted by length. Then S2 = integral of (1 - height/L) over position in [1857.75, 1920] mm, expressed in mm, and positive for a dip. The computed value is 9.2 mm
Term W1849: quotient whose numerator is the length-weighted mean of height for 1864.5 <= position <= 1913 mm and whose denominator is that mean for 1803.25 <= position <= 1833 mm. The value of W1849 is 0.88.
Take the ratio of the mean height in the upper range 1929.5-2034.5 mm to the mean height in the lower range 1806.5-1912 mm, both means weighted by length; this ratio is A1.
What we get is 0.8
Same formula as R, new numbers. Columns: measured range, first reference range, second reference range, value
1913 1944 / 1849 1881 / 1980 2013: 0.193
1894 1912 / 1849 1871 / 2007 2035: 0.216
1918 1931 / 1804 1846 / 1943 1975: 0.084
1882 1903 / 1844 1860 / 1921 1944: 0.171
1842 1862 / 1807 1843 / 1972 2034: -0.224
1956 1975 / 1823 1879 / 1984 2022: 0.102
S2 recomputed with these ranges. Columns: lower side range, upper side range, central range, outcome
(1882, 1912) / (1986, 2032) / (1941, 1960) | 1.0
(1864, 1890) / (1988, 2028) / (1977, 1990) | 0.3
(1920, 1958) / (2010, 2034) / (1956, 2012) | -3.2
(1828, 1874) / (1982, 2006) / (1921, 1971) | 7.3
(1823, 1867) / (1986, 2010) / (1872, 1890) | 2.9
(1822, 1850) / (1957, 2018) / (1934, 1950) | 1.6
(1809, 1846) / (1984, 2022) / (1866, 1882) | 0.6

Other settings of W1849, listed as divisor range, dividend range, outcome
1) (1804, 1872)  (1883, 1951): 0.77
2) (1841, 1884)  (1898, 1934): 0.77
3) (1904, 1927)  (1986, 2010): 1.04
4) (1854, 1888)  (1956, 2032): 0.82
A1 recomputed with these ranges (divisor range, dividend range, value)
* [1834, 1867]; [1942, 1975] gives 0.70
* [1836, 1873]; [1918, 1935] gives 0.71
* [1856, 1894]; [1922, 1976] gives 0.83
